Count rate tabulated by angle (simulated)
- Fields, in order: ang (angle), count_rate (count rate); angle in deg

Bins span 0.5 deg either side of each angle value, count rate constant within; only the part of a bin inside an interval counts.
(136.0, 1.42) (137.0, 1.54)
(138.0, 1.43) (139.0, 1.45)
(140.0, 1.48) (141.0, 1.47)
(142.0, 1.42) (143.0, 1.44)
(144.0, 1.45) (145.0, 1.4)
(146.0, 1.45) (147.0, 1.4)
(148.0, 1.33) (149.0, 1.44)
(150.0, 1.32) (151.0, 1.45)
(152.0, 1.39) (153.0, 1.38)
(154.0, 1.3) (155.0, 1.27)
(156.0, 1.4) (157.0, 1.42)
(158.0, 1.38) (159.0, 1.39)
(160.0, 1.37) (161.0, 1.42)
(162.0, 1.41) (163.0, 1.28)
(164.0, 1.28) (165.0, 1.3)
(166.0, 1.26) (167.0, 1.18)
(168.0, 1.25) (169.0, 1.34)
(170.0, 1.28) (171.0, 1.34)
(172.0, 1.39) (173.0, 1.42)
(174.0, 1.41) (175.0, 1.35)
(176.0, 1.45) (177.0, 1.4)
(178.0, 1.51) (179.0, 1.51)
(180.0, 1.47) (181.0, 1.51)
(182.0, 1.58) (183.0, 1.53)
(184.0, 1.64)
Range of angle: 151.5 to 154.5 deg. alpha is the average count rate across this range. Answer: 1.36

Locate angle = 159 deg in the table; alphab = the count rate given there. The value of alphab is 1.39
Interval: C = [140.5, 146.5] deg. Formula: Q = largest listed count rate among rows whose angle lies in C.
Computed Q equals 1.47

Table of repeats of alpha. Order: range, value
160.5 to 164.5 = 1.35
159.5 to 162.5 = 1.4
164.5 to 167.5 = 1.25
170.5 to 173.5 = 1.38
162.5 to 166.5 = 1.28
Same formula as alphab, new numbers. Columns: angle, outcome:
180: 1.47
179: 1.51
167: 1.18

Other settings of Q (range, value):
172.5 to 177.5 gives 1.45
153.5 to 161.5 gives 1.42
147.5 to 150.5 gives 1.44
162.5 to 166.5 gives 1.3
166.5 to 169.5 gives 1.34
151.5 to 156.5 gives 1.4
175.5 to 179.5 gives 1.51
